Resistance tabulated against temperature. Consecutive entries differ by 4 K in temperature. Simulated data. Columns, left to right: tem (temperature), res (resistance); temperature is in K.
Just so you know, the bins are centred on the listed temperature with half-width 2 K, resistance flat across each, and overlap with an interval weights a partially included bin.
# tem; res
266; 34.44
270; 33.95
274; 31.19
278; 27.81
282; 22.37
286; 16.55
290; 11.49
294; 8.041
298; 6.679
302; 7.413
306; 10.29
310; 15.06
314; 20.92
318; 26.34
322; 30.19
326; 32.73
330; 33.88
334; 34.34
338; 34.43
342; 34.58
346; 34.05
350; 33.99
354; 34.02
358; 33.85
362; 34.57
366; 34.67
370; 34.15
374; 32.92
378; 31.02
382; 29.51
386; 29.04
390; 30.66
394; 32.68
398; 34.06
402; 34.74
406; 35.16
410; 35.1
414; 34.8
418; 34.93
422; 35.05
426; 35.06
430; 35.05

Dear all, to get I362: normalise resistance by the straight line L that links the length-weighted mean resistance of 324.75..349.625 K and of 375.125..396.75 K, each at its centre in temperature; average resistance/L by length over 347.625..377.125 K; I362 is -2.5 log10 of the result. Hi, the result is -0.051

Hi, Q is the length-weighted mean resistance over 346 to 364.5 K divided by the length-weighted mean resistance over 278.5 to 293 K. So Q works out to 2.0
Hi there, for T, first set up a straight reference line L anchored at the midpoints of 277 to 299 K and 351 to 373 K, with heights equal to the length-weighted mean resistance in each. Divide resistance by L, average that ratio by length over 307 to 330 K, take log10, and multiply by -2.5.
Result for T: -0.08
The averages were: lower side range 15.3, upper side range 34.2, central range 25.2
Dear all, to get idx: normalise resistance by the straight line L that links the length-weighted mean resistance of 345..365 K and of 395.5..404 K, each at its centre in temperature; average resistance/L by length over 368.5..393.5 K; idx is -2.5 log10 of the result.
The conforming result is 0.10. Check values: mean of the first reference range 34.1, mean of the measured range 31.2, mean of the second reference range 34.3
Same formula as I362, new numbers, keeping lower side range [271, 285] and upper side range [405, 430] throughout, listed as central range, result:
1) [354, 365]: -0.09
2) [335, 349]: -0.12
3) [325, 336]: -0.13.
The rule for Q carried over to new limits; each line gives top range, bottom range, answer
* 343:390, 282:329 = 1.88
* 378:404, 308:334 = 1.17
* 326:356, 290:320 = 2.54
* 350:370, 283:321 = 2.39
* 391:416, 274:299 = 2.00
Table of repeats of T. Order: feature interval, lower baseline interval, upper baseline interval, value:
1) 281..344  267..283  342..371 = 0.43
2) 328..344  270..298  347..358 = -0.13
